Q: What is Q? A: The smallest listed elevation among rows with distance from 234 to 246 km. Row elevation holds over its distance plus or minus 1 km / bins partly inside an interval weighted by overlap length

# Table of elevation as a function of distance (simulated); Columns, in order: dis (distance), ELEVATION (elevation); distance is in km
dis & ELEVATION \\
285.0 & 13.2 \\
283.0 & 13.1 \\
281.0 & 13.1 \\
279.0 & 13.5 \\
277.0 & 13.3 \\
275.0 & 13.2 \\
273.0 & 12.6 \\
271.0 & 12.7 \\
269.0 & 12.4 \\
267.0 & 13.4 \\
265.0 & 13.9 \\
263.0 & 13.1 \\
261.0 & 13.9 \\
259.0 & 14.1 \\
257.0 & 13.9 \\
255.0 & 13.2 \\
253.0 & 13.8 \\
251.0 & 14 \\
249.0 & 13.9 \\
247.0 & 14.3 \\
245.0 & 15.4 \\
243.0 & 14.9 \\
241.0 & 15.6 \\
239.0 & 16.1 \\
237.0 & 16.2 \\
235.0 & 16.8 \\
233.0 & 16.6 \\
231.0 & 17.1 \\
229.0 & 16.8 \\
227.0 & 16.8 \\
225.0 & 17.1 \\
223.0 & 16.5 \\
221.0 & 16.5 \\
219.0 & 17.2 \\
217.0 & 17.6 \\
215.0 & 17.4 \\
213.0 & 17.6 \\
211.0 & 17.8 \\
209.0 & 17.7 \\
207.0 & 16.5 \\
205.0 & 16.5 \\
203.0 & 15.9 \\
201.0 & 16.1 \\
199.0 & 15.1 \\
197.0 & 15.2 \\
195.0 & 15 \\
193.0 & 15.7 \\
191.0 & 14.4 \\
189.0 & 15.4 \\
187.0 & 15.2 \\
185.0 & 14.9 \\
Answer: 14.9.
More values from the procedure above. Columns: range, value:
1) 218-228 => 16.5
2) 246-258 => 13.2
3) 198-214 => 15.1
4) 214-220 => 17.2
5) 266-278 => 12.4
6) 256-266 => 13.1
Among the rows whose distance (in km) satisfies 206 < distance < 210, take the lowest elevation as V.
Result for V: 16.5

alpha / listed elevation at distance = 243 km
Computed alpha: 14.9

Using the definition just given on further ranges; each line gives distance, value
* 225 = 17.1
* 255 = 13.2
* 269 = 12.4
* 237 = 16.2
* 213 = 17.6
